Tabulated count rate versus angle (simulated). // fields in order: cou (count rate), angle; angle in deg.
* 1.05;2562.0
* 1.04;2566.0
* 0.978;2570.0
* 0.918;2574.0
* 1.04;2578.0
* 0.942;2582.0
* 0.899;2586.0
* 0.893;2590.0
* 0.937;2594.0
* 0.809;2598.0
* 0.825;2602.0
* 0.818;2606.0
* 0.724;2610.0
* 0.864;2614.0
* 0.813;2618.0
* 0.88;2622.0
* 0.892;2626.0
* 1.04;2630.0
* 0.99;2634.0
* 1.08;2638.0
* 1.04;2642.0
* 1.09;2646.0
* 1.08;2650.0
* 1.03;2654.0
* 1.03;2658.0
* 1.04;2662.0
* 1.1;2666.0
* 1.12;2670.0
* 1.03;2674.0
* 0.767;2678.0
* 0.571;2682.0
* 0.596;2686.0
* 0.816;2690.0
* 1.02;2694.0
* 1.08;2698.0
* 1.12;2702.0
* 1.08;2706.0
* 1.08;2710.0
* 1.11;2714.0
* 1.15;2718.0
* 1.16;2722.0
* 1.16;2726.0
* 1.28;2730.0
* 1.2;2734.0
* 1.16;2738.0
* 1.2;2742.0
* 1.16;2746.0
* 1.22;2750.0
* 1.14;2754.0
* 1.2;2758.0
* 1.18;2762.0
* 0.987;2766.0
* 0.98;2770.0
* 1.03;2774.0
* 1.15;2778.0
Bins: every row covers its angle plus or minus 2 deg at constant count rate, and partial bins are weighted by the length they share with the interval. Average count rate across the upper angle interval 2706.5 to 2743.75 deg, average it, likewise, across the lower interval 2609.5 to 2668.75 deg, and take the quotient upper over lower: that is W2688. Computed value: 1.18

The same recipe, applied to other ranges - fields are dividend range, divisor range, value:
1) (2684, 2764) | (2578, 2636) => 1.25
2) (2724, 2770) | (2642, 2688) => 1.22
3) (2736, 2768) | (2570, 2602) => 1.26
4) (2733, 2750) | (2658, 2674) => 1.10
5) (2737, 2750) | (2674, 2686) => 1.65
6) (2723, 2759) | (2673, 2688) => 1.65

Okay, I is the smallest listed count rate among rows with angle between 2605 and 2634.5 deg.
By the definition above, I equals 0.724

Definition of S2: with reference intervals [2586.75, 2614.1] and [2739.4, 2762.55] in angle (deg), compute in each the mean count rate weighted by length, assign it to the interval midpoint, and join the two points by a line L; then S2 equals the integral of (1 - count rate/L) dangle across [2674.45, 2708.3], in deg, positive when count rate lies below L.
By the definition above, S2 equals 5.2 deg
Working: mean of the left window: 0.84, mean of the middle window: 0.89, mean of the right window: 1.18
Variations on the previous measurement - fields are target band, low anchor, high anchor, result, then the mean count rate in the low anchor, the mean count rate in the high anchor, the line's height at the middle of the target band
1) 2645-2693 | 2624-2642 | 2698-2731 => 5.5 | 1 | 1.13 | 1.06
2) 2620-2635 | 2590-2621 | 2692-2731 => -0.9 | 0.833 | 1.12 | 0.893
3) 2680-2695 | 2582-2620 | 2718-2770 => 4.4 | 0.848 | 1.16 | 1.04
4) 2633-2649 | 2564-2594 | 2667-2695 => -3.0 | 0.957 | 0.849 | 0.891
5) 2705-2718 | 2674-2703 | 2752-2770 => -2.3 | 0.856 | 1.11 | 0.937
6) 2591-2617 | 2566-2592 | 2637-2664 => 4.1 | 0.952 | 1.05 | 0.988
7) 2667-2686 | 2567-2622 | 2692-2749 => 3.5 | 0.884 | 1.14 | 1.05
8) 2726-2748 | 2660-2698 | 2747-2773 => -2.9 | 0.905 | 1.12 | 1.06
